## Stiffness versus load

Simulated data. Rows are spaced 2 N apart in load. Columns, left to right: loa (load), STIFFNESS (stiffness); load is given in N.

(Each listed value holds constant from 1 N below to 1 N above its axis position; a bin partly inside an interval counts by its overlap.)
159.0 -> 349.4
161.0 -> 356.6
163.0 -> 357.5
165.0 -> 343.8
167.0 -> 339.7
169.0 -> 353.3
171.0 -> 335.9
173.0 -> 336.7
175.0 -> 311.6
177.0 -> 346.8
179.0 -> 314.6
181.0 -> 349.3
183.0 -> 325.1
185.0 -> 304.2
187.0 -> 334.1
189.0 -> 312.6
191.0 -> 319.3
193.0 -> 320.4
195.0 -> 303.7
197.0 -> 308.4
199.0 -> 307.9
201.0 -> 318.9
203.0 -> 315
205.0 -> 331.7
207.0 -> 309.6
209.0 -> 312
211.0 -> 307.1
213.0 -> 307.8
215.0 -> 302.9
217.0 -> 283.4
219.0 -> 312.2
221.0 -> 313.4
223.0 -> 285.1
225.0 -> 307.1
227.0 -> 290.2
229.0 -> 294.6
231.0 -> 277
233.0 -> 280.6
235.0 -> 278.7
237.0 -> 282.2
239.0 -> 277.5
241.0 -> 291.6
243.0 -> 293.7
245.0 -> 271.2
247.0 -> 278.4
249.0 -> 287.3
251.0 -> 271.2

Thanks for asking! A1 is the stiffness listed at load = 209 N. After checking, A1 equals 312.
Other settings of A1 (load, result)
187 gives 334.1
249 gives 287.3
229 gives 294.6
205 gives 331.7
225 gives 307.1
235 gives 278.7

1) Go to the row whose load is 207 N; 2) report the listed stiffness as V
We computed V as 309.6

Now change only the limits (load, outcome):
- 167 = 339.7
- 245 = 271.2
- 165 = 343.8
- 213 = 307.8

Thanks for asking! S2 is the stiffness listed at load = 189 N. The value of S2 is 312.6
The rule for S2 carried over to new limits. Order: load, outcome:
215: 302.9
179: 314.6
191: 319.3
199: 307.9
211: 307.1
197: 308.4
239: 277.5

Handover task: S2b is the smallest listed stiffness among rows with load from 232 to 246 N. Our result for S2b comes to 271.2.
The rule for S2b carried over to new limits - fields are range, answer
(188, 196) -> 303.7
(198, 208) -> 307.9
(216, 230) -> 283.4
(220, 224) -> 285.1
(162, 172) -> 335.9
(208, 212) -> 307.1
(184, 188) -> 304.2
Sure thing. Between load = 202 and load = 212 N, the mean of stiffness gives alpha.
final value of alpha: 315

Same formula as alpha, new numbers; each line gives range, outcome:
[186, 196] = 318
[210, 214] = 307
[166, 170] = 346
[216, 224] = 299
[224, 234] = 290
